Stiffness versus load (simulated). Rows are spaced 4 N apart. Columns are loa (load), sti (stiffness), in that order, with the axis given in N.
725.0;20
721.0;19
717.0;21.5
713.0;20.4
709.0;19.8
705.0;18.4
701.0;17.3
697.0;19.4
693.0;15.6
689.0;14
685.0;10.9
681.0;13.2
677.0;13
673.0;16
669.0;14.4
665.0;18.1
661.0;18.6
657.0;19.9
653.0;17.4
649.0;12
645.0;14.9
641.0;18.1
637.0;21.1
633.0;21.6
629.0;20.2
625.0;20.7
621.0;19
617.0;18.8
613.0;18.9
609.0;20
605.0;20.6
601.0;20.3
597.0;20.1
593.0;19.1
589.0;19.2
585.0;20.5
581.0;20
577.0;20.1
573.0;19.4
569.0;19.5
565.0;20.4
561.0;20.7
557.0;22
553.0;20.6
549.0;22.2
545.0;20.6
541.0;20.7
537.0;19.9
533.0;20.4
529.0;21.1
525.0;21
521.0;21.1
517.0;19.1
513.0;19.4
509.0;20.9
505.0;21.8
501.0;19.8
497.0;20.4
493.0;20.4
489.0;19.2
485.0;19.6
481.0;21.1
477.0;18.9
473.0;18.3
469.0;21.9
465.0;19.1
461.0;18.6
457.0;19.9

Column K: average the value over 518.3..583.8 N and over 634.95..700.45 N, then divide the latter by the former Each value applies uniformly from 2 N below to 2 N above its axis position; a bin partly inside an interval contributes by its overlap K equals 0.8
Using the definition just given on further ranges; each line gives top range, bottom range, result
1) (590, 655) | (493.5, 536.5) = 0.92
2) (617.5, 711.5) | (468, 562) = 0.84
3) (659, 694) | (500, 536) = 0.72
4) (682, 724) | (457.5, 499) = 0.89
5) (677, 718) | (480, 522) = 0.83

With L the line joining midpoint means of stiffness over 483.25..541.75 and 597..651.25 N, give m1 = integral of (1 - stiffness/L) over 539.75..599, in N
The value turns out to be -2.11 N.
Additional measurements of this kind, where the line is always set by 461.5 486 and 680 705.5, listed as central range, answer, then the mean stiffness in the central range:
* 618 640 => -4.8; 20.3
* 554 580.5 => -3.6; 20.3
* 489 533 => -3.3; 20.4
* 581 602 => -2.9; 19.8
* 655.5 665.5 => -1.8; 18.9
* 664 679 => 0.7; 15.2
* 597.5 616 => -3.0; 19.9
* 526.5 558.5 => -4.4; 20.9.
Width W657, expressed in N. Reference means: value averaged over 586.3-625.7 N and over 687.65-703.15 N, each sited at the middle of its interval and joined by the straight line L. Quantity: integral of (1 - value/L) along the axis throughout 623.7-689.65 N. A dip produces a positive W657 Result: 4.8 N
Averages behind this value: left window 19.7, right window 16.7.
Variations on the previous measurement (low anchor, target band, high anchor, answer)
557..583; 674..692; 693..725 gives 5.8 N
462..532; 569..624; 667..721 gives -4.1 N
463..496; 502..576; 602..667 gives -4.4 N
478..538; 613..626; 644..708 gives -1.4 N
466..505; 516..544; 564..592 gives -0.8 N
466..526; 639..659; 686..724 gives 2.4 N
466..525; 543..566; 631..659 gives -2.2 N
